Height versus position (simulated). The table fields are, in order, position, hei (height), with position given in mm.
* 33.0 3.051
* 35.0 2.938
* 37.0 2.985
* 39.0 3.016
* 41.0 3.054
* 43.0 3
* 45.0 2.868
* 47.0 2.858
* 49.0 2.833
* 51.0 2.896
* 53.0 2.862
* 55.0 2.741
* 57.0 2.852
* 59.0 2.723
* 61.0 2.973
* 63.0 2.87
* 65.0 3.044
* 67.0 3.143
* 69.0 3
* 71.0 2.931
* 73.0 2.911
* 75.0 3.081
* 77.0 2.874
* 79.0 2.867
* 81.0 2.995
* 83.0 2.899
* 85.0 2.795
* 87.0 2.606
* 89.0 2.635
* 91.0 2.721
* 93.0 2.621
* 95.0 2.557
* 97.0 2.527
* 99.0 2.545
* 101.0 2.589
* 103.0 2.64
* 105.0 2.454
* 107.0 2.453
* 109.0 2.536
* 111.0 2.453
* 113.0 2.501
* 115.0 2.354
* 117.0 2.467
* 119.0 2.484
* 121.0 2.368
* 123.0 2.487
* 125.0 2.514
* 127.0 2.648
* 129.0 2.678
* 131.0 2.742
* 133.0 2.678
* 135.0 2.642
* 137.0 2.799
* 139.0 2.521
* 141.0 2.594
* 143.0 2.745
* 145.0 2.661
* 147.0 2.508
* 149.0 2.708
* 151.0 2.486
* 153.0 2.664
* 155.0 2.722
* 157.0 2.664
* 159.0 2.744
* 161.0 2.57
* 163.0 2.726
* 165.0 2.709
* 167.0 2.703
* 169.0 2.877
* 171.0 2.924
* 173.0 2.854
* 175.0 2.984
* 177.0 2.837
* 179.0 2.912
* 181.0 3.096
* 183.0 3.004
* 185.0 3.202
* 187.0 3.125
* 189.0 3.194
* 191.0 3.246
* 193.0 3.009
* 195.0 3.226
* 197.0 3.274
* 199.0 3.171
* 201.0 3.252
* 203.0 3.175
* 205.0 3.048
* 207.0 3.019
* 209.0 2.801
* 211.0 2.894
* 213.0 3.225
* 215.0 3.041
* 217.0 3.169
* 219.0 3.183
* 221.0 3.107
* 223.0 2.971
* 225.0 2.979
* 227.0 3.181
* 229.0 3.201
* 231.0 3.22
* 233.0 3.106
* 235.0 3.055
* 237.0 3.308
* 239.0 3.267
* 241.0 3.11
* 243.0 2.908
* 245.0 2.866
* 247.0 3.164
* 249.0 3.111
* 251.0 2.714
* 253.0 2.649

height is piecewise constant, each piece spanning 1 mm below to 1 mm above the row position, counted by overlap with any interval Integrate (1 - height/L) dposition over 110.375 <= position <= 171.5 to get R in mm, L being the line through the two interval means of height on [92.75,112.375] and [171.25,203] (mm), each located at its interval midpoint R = 3.58 mm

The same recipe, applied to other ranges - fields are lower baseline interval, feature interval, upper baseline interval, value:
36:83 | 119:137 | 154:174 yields 1.35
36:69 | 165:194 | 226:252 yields 0.49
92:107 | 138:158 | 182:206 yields 1.66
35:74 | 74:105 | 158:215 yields 2.33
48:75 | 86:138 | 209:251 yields 7.01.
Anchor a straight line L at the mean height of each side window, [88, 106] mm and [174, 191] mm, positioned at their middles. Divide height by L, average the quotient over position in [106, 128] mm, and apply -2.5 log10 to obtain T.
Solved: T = 0.09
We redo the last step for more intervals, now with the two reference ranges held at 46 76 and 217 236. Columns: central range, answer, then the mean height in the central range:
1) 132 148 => 0.14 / 2.64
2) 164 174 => 0.09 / 2.81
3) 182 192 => -0.03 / 3.15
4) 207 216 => 0.04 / 2.99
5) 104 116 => 0.21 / 2.46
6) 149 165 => 0.14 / 2.66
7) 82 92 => 0.08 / 2.73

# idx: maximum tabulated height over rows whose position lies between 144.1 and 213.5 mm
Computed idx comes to 3.274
